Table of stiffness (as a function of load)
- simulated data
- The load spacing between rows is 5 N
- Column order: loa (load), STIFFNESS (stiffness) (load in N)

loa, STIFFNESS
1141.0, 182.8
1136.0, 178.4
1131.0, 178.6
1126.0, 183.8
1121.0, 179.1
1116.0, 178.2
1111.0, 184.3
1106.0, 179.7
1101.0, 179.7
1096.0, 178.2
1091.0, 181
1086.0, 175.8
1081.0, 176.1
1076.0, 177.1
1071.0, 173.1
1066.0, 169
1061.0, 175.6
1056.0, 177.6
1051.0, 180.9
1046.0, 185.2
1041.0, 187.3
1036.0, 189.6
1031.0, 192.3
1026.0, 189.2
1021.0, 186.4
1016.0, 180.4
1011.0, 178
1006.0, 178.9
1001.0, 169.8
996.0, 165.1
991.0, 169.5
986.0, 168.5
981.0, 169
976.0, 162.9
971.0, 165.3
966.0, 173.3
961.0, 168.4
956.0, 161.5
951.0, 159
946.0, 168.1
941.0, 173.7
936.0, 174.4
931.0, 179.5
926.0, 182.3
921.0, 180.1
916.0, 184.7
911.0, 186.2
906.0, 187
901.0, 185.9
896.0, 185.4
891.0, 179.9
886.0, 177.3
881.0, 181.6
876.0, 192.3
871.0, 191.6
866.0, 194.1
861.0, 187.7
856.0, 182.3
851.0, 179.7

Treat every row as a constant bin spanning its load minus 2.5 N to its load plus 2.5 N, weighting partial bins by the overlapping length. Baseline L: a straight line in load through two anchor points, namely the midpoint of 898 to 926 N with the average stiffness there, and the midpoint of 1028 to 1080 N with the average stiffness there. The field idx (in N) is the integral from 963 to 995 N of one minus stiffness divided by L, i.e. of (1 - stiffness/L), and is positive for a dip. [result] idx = 2.59 N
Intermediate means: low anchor 185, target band 168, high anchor 181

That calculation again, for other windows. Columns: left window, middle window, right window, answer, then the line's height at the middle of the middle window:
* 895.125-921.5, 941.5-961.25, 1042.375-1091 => 2.0 N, 183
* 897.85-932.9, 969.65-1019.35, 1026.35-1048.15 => 4.2 N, 187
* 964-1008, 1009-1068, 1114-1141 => -3.3 N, 173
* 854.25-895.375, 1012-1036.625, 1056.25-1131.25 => -0.9 N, 180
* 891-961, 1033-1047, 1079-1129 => -0.7 N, 179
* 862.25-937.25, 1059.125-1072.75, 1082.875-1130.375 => 0.6 N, 181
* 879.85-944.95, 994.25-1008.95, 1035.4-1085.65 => 0.6 N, 180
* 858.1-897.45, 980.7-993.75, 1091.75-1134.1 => 1.0 N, 183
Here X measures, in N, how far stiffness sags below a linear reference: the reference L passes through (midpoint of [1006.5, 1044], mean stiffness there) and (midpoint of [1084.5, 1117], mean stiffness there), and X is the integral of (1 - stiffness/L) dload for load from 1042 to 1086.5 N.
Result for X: 1.4 N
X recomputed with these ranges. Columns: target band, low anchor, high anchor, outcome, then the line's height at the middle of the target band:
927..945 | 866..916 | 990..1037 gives 0.8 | 184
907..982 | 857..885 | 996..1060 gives 5.1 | 185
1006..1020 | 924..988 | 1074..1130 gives -0.5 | 173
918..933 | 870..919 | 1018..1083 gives 0.3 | 184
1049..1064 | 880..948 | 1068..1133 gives 0.1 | 179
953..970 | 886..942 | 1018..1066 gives 1.4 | 183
